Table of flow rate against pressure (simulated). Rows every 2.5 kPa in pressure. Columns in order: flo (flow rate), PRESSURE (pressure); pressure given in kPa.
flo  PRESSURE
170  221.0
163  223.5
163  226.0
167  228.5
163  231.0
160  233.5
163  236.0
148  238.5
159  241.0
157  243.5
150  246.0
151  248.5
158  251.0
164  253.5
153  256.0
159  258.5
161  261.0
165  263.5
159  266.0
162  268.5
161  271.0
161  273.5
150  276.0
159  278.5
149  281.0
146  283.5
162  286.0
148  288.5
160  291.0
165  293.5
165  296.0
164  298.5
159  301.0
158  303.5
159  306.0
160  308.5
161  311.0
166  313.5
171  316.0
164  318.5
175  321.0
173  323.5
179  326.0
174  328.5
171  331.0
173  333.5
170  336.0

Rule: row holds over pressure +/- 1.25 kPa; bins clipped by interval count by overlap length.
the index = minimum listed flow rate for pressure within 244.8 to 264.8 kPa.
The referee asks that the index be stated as 150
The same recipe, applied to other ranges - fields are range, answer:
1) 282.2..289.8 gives 146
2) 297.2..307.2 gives 158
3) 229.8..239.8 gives 148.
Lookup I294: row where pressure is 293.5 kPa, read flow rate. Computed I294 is 165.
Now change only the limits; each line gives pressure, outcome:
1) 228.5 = 167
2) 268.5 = 162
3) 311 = 161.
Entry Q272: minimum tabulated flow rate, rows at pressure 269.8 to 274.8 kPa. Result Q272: 161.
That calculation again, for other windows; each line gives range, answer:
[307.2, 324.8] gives 160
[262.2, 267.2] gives 159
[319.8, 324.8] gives 173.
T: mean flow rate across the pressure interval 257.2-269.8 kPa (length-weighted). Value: 161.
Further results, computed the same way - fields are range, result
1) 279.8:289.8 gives 151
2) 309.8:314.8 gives 164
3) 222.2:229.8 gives 164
